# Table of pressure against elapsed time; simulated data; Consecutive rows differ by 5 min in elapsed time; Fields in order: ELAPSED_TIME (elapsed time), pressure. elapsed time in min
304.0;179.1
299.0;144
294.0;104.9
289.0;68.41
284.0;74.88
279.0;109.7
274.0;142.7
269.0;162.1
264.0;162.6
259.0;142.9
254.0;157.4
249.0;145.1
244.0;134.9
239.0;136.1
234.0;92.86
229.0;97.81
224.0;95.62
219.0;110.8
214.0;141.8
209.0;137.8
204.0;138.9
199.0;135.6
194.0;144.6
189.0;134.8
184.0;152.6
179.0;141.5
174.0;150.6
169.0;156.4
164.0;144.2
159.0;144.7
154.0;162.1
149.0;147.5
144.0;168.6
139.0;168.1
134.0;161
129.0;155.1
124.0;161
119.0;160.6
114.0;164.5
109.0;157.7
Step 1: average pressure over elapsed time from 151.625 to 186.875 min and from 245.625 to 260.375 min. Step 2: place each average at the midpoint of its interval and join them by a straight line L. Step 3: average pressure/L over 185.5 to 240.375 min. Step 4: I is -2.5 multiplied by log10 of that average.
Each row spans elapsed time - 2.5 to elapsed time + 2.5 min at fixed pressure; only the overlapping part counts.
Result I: 0.20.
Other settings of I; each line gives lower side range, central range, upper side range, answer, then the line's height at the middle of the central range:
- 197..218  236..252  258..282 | 0.018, 140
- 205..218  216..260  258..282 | 0.133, 139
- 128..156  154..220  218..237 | -0.121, 128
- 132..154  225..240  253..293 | 0.287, 137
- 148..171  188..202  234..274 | 0.076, 149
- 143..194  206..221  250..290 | 0.080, 141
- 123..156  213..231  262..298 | 0.236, 136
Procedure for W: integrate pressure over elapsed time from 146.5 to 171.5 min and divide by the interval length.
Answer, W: 151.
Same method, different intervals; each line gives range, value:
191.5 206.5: 140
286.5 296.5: 86.7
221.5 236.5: 95.4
